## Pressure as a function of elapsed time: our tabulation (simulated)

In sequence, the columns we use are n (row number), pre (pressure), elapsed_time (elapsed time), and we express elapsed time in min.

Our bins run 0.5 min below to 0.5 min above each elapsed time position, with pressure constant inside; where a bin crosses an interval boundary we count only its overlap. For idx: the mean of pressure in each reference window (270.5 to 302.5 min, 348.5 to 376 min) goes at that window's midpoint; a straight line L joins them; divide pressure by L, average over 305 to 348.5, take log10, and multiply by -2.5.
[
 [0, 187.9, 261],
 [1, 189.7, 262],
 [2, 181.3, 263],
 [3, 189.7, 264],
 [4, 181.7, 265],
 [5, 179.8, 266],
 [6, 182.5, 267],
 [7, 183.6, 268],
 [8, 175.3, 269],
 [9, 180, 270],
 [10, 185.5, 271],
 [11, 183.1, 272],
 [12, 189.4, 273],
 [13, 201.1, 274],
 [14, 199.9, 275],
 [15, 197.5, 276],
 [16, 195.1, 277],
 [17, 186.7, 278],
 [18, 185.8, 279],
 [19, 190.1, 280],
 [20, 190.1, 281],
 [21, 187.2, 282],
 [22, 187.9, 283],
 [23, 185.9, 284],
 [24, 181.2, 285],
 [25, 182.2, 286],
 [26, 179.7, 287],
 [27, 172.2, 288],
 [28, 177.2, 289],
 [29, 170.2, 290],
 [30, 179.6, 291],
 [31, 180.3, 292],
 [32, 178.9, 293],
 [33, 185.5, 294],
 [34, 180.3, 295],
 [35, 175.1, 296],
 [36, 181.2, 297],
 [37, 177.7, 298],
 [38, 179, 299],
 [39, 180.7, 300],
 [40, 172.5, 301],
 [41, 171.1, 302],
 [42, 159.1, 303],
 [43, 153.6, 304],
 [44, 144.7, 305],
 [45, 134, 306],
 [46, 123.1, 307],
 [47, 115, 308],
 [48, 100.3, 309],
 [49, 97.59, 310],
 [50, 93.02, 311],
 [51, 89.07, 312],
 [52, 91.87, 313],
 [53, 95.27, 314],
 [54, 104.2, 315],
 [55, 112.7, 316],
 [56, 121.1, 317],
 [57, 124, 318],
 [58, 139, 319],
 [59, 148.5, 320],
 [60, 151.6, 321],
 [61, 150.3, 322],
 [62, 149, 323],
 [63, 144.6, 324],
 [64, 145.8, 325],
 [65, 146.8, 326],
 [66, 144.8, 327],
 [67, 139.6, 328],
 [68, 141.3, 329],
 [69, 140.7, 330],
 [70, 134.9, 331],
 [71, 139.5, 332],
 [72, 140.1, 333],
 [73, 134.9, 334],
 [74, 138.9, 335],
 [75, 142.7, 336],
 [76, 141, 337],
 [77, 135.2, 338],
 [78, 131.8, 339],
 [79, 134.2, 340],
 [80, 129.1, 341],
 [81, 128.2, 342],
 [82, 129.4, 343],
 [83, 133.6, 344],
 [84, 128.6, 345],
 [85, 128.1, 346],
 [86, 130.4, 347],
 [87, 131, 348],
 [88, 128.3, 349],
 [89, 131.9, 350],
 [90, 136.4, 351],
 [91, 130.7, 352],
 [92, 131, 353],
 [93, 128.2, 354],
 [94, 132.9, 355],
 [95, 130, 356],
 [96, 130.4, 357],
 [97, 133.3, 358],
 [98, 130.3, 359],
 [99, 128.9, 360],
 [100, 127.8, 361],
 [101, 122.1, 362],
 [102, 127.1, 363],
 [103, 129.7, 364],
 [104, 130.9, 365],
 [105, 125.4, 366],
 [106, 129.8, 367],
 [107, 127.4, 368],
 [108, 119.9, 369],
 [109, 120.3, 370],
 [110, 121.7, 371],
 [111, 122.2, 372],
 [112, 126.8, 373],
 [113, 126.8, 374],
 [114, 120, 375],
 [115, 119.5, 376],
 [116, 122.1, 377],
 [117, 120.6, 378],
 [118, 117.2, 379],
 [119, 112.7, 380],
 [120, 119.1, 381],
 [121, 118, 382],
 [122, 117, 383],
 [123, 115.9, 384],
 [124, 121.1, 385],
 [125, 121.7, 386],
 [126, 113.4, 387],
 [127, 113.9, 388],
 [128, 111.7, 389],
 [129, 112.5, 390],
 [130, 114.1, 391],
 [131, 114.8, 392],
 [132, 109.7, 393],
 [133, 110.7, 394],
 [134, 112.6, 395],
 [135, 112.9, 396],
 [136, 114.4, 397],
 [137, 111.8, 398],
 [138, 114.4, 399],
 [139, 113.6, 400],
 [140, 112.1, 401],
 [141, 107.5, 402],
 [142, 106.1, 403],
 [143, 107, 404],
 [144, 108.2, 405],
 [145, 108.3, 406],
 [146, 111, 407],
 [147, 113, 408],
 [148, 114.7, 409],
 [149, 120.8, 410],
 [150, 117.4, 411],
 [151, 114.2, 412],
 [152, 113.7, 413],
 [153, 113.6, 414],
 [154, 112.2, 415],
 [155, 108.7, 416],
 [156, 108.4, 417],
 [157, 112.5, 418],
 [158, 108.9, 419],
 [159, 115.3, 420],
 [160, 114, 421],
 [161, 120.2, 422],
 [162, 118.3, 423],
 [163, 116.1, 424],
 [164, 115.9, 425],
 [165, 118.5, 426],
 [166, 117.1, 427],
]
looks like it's 0.18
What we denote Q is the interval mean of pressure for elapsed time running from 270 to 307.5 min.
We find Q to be 178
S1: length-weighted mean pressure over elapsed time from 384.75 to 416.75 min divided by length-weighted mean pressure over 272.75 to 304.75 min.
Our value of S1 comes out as 0.62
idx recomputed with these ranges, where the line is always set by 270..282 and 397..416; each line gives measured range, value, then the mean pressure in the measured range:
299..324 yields 0.277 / 131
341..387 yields 0.097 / 126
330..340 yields 0.130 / 138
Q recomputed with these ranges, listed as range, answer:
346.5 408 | 121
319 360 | 136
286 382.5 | 137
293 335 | 141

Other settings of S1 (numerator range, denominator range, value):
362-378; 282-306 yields 0.71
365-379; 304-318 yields 1.11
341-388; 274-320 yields 0.79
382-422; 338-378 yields 0.88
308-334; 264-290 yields 0.69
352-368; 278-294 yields 0.71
